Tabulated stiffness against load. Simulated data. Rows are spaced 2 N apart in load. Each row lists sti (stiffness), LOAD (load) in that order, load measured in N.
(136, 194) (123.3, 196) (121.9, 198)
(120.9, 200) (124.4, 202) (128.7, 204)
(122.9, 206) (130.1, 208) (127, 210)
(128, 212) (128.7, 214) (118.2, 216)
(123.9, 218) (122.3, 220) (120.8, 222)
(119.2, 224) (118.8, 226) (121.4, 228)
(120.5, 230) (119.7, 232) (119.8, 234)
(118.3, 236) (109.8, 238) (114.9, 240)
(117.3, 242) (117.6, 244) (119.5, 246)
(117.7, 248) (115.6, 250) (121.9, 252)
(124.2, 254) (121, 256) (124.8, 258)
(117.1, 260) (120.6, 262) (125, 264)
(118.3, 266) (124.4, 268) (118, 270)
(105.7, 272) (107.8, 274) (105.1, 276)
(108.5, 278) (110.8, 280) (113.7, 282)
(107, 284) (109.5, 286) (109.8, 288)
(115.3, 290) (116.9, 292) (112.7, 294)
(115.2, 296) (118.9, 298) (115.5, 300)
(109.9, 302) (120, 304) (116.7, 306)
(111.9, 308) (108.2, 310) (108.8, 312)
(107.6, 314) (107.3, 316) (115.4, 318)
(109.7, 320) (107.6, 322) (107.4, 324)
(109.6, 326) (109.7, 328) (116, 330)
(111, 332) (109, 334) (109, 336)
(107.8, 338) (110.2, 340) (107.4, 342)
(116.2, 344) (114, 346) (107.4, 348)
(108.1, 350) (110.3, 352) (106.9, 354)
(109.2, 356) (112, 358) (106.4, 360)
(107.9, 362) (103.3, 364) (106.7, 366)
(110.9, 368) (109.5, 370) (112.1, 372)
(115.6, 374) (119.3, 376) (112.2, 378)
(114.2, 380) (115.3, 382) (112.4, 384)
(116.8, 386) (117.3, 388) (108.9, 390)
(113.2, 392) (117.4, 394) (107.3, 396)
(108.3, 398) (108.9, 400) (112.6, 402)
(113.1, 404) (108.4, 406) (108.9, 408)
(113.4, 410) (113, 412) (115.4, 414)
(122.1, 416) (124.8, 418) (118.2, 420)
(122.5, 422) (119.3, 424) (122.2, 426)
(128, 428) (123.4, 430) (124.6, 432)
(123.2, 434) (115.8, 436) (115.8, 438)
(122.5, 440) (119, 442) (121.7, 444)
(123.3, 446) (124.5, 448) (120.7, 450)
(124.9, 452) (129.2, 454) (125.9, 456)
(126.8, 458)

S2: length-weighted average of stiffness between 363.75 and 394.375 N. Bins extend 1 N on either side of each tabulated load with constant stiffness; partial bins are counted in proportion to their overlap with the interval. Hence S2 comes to 113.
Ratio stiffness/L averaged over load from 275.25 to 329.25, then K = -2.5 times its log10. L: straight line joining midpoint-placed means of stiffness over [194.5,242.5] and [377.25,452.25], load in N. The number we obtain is 0.08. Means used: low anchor 122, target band 111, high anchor 117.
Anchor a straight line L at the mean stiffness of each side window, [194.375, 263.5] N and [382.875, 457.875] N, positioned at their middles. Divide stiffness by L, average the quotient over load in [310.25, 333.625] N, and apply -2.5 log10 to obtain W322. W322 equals 0.09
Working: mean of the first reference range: 121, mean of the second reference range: 118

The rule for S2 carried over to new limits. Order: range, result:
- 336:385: 111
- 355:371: 108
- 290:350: 112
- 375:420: 114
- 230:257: 118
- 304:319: 111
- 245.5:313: 115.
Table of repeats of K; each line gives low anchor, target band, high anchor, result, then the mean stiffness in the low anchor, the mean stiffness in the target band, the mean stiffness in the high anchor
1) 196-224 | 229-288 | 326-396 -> 0.035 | 124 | 116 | 111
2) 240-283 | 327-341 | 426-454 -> 0.082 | 117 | 110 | 122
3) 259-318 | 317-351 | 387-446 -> 0.042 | 113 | 110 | 117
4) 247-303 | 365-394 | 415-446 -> 0.058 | 115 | 113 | 122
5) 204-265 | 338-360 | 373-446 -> 0.079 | 121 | 110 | 117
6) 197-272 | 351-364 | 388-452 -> 0.099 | 121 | 108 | 118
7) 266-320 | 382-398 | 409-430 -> 0.048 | 112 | 113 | 120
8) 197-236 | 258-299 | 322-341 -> 0.015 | 123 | 114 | 110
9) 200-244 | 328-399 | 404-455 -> 0.088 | 122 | 111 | 120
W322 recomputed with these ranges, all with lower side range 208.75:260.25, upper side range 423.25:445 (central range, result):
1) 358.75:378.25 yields 0.101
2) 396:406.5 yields 0.105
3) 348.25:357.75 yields 0.116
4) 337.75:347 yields 0.089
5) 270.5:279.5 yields 0.124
